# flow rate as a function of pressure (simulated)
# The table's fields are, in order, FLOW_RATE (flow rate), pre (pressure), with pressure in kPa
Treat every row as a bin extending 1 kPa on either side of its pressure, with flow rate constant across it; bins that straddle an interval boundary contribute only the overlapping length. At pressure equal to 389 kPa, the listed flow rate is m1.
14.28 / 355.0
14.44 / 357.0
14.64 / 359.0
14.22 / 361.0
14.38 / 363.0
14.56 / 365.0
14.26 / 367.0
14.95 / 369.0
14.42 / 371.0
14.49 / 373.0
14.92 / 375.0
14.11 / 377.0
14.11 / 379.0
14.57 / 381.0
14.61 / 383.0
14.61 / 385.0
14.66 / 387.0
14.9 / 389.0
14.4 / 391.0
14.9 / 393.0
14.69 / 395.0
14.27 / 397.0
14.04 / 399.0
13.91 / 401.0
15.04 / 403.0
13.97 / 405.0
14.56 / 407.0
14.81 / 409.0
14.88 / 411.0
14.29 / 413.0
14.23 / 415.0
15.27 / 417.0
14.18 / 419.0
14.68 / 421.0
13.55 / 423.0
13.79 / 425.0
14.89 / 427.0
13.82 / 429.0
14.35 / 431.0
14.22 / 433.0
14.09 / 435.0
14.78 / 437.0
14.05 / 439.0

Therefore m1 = 14.9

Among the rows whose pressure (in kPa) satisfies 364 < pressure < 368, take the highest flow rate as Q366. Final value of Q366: 14.56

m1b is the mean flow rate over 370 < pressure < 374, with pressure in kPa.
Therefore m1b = 14.5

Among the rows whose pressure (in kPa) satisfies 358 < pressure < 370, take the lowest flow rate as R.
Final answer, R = 14.22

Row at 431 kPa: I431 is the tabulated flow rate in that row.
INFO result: 14.35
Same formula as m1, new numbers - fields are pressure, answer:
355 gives 14.28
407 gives 14.56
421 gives 14.68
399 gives 14.04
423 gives 13.55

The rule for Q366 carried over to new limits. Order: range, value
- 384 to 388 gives 14.66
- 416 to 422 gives 15.27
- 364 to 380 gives 14.95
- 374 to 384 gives 14.92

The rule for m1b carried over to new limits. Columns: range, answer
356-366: 14.4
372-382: 14.4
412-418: 14.6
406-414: 14.6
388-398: 14.6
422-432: 14.1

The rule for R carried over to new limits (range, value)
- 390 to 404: 13.91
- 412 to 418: 14.23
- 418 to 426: 13.55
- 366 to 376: 14.26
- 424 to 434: 13.79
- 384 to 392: 14.4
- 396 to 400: 14.04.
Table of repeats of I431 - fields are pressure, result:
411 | 14.88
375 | 14.92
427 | 14.89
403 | 15.04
